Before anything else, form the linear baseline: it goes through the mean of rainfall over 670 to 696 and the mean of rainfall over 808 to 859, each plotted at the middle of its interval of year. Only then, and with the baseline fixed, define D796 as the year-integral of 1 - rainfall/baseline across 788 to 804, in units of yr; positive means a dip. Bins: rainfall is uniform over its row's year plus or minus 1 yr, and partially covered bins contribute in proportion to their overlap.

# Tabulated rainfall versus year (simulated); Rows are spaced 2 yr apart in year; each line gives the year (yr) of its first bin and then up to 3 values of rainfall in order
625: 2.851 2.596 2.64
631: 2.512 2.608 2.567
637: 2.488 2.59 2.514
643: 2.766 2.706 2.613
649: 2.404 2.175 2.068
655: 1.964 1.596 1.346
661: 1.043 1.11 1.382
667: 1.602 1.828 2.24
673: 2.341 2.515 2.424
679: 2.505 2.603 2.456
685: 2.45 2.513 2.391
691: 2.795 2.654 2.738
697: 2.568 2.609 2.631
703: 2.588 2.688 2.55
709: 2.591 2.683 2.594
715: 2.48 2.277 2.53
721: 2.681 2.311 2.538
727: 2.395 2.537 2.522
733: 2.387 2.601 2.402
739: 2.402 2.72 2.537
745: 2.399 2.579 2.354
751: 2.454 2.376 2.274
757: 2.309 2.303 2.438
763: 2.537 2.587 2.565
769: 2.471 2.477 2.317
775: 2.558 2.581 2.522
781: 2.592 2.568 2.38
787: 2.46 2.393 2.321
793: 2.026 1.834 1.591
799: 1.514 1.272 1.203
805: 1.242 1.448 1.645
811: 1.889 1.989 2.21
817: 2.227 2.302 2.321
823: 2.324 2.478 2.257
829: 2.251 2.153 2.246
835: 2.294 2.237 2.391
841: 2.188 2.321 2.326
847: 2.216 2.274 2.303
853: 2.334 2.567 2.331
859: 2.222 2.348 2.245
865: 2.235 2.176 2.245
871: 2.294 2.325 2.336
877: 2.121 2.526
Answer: 3.8 yr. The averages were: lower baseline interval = 2.51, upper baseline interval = 2.24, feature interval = 1.77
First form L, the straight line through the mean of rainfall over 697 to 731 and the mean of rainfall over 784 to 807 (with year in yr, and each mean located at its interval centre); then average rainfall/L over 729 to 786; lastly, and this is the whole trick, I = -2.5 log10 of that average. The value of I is -0.15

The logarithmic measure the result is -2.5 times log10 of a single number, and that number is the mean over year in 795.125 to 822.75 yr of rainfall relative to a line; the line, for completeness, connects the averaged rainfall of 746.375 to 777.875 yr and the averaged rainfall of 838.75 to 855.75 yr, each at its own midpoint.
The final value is 0.32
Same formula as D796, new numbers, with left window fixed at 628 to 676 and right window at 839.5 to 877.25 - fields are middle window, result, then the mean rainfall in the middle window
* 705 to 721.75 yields -2.77 yr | 2.55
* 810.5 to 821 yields 0.50 yr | 2.15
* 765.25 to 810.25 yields 2.87 yr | 2.1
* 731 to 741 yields -1.25 yr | 2.48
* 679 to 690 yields -1.58 yr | 2.48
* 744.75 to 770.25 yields -2.46 yr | 2.44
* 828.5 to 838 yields 0.15 yr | 2.24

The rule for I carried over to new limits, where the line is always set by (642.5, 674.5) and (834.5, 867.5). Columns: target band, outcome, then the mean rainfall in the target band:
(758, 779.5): -0.16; 2.49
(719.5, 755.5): -0.18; 2.47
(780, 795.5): -0.08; 2.34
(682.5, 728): -0.25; 2.55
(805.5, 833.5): 0.07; 2.11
